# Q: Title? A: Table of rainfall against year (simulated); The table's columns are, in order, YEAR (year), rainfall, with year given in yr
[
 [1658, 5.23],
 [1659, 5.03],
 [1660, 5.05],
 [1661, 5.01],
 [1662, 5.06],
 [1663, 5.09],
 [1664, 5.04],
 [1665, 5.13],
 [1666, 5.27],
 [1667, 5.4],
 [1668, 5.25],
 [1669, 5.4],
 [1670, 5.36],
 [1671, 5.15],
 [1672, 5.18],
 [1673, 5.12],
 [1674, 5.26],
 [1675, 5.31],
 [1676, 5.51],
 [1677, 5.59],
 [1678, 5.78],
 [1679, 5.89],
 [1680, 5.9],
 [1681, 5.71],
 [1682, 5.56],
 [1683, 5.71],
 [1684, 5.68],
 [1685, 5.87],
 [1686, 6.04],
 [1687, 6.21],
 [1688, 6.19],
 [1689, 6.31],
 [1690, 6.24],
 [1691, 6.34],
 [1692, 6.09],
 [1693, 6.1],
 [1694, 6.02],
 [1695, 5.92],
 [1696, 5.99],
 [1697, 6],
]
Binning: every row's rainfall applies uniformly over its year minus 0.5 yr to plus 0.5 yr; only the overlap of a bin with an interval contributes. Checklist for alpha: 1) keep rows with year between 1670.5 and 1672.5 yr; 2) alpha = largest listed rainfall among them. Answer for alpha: 5.18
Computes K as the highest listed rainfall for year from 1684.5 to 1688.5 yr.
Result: 6.21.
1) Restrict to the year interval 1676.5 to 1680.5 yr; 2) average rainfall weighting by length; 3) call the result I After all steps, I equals 5.79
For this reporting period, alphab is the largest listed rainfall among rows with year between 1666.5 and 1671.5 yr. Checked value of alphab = 5.4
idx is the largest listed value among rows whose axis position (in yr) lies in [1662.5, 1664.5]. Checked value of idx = 5.09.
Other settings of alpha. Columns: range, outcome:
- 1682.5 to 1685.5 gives 5.87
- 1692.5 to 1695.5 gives 6.1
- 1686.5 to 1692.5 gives 6.34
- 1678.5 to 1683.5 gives 5.9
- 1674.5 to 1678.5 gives 5.78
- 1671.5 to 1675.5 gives 5.31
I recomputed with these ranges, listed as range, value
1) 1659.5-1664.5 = 5.05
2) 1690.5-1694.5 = 6.14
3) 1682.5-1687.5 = 5.9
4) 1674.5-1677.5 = 5.47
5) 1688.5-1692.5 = 6.25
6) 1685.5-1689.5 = 6.19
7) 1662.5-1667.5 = 5.19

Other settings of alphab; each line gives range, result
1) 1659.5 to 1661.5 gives 5.05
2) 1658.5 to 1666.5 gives 5.27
